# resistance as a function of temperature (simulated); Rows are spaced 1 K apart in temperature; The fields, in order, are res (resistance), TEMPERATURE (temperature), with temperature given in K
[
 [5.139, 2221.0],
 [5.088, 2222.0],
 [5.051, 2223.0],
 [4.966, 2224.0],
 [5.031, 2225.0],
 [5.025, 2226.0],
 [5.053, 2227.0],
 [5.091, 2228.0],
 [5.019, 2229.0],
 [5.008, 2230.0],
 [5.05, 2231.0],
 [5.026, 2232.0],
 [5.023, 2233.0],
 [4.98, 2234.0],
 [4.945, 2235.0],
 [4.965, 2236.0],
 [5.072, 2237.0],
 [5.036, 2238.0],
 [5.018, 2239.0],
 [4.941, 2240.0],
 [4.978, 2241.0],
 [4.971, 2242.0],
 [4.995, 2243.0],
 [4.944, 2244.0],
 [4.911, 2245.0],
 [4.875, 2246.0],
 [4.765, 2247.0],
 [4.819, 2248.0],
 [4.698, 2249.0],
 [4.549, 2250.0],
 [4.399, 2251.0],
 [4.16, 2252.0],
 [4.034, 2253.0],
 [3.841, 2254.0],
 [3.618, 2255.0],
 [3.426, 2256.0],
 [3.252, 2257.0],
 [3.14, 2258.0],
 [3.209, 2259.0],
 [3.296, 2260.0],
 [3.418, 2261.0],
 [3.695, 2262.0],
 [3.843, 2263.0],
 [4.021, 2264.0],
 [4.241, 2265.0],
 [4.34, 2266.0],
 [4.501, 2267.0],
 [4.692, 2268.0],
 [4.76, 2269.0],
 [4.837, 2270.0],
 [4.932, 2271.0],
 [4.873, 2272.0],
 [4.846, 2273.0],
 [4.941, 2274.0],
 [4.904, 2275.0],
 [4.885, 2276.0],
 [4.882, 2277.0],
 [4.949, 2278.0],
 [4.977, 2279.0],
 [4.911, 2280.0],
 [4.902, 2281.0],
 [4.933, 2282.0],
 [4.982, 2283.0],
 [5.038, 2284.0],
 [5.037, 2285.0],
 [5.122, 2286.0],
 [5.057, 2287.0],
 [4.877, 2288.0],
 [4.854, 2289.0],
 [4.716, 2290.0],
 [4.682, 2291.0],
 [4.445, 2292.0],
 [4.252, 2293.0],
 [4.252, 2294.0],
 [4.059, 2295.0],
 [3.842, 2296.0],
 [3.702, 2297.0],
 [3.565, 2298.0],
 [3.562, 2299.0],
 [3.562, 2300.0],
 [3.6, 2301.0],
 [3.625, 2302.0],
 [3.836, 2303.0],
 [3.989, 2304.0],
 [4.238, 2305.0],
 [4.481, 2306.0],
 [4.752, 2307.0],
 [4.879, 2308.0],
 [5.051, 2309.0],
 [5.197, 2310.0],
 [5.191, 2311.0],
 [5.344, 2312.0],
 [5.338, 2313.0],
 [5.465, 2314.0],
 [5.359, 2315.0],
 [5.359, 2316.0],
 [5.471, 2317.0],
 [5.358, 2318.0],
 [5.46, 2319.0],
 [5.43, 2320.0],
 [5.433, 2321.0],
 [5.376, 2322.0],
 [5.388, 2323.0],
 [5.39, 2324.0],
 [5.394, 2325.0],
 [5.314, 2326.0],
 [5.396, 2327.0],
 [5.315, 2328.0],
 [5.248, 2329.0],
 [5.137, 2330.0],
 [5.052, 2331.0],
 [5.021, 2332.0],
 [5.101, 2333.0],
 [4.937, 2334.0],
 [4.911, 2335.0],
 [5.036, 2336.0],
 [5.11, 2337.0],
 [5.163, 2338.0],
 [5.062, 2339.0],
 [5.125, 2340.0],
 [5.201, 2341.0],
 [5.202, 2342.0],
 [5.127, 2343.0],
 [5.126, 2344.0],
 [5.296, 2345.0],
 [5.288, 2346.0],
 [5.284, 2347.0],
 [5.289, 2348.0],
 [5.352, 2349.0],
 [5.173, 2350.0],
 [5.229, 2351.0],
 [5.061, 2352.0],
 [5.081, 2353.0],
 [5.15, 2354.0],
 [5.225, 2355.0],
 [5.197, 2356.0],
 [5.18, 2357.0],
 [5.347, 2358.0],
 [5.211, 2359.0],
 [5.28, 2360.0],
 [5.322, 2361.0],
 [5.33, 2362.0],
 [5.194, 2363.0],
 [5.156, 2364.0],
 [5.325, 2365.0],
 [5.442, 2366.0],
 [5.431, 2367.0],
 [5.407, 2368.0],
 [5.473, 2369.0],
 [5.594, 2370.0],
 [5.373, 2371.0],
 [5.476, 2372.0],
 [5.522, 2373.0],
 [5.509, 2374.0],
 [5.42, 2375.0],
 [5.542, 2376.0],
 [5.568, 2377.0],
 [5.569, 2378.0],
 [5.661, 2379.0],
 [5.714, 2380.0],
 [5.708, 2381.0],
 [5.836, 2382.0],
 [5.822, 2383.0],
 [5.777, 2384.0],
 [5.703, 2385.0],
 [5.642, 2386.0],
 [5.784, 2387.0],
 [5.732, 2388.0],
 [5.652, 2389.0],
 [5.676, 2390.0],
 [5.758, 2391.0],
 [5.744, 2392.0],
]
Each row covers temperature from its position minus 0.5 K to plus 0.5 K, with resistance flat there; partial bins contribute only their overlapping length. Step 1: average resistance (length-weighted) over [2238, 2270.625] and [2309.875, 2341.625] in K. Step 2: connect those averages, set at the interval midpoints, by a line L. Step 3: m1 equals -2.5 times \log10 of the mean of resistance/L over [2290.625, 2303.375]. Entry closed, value 0.24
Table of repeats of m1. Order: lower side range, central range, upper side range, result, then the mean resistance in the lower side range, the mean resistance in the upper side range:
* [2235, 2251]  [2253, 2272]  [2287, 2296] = 0.189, 4.89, 4.51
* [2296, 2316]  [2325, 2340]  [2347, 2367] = -0.058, 4.47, 5.25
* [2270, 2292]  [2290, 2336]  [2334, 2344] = 0.048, 4.91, 5.1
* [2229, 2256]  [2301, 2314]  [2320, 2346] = 0.094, 4.73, 5.2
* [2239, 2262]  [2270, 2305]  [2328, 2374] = 0.018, 4.24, 5.23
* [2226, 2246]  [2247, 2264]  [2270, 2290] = 0.272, 5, 4.93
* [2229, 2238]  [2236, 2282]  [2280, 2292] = 0.110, 5.01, 4.91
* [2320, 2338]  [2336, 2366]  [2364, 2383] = 0.033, 5.21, 5.53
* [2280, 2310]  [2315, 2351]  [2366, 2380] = -0.062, 4.43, 5.51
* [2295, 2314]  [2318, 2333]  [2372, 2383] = -0.131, 4.34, 5.61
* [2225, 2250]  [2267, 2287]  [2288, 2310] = -0.098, 4.96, 4.23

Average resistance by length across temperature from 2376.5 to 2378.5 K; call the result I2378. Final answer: 5.57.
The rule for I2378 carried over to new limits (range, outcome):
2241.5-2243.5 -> 4.98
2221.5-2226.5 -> 5.03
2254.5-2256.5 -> 3.52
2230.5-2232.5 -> 5.04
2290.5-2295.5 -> 4.34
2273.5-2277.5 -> 4.9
